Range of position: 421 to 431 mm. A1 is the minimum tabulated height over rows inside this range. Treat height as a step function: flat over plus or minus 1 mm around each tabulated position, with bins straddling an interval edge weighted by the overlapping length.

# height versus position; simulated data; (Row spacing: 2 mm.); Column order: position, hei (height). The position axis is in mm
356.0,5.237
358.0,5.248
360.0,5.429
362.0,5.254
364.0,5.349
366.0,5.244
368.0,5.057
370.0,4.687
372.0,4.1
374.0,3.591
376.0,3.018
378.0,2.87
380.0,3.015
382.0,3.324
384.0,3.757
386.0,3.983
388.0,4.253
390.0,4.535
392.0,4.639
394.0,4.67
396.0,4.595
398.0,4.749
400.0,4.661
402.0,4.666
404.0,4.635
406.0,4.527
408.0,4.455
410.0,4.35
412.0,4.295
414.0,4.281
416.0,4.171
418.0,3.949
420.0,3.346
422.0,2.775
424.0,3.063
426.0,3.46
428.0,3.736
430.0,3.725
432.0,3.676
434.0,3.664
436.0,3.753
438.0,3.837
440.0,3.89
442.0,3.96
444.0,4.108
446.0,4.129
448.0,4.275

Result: 2.775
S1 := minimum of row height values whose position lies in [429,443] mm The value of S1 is 3.664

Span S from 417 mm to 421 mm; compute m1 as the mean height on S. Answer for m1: 3.65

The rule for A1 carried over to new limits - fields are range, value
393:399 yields 4.595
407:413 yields 4.295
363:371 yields 4.687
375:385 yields 2.87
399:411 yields 4.35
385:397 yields 3.983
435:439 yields 3.753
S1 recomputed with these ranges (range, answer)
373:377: 3.018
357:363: 5.248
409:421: 3.346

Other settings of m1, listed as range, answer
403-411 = 4.49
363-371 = 5.08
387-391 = 4.39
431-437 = 3.7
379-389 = 3.67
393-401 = 4.67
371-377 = 3.57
